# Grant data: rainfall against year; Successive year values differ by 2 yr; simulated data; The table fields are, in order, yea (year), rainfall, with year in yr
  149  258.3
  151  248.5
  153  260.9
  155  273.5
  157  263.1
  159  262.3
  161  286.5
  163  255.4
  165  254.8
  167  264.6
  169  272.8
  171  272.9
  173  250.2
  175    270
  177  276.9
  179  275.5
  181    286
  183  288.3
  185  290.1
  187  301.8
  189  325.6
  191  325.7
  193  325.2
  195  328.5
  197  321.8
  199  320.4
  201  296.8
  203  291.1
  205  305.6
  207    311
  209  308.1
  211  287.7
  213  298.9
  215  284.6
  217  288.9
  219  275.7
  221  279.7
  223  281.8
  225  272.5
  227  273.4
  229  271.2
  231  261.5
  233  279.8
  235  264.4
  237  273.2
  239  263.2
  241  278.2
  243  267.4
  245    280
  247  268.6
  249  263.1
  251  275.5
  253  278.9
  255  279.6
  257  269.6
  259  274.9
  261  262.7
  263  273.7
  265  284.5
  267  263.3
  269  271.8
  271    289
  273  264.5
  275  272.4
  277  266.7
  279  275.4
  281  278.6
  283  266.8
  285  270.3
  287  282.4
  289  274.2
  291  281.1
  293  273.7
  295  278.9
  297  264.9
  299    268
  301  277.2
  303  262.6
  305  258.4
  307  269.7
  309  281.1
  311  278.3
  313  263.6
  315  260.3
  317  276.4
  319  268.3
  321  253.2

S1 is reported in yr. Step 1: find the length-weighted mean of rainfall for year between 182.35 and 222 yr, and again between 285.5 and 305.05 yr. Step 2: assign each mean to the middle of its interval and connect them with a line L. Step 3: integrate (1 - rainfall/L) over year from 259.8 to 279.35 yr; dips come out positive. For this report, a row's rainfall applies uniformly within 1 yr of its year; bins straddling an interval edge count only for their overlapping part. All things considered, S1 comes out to 0.61 yr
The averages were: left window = 303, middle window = 272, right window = 273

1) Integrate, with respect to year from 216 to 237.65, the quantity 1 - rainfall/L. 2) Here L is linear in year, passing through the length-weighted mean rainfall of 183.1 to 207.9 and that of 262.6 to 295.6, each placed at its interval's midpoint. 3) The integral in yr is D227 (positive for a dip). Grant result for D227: 1.65 yr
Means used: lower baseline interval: 311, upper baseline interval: 275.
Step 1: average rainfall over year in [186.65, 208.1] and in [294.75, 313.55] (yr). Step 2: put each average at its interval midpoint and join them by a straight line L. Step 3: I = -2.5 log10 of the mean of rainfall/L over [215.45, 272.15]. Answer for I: 0.080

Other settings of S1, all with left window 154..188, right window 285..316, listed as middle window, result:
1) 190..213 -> -3.2 yr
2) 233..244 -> 0.1 yr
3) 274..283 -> 0.0 yr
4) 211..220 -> -0.5 yr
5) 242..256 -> -0.1 yr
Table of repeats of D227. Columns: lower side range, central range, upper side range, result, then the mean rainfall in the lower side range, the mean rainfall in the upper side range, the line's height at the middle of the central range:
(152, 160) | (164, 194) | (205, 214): -0.45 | 265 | 302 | 281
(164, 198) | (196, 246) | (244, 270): -0.78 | 290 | 273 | 281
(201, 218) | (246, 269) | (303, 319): 0.94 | 297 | 269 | 284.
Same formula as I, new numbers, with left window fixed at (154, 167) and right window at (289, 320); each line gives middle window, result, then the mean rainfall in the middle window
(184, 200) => -0.19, 317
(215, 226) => -0.05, 280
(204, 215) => -0.13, 301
